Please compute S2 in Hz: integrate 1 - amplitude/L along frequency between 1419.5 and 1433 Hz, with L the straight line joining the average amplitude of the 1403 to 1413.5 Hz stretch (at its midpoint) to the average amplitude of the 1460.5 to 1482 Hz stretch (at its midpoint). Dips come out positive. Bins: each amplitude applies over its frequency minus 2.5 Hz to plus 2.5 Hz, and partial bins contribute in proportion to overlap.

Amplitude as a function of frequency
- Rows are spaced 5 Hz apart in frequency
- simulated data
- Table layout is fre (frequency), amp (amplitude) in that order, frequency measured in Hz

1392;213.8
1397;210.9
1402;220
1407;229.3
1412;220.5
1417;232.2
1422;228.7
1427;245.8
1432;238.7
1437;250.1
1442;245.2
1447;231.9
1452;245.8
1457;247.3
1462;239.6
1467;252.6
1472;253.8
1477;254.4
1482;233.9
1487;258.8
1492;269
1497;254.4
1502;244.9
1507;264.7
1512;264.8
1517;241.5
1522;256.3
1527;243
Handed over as -0.4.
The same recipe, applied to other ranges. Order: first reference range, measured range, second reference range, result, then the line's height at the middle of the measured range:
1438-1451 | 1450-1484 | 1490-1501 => 0.2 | 249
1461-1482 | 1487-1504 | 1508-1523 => -0.3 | 252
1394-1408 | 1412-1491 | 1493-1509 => -2.1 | 237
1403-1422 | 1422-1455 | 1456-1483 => -0.8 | 236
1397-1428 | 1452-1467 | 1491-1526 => -0.3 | 241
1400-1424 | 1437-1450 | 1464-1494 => -0.1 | 239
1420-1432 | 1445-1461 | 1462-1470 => 0.2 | 245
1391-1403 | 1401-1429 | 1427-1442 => -0.1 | 229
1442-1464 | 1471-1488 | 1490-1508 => 0.1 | 251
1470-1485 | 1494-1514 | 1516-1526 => -0.7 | 249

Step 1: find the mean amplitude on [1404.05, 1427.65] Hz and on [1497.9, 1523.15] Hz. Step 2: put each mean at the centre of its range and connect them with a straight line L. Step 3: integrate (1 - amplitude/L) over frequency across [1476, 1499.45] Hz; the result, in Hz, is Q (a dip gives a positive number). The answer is -0.5 Hz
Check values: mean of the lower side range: 230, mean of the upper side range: 254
